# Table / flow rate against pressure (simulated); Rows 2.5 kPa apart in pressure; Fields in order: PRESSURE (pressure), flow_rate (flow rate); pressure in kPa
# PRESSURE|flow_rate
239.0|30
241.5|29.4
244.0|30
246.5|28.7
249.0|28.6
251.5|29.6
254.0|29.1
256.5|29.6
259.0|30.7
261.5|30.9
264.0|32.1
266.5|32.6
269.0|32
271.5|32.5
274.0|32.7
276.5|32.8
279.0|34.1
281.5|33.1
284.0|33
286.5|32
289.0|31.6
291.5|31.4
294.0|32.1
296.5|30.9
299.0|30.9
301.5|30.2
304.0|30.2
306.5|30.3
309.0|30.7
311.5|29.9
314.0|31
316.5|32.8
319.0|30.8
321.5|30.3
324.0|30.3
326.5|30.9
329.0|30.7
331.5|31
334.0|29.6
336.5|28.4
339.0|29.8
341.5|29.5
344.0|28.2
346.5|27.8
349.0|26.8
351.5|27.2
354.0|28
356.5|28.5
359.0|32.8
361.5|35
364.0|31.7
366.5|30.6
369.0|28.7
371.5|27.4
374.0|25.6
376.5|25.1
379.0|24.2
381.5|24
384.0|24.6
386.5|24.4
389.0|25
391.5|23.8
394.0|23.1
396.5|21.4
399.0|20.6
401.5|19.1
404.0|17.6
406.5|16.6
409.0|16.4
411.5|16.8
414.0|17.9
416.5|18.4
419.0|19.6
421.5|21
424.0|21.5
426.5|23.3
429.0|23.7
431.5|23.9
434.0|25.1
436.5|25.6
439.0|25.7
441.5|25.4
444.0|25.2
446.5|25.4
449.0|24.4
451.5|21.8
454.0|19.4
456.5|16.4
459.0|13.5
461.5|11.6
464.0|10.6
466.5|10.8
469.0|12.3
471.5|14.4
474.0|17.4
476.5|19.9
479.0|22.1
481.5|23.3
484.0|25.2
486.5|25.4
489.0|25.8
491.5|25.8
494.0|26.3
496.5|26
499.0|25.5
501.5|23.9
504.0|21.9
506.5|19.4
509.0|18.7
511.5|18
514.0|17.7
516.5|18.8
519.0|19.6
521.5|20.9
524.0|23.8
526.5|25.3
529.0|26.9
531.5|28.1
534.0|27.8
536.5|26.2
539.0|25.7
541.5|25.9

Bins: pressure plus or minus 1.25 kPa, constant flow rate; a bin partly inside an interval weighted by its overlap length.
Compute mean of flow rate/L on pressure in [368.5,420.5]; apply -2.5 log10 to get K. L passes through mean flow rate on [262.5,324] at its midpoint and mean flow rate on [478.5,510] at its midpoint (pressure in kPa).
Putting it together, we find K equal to 0.26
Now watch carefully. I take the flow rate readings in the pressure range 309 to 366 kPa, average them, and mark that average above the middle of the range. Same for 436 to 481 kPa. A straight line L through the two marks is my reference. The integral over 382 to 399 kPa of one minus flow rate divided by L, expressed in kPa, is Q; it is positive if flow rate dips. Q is 1.2 kPa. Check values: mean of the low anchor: 30.1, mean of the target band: 23.5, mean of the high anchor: 19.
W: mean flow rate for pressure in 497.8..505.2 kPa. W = 23.8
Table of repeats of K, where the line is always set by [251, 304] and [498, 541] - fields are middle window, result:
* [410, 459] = 0.18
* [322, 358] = 0.01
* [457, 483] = 0.49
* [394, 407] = 0.36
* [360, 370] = -0.11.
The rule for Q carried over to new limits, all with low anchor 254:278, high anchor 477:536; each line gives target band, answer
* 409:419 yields 3.29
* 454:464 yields 4.34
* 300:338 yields -0.84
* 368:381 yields 0.87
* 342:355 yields 0.49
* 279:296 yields -0.76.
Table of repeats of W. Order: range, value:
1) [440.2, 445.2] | 25.3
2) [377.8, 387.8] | 24.3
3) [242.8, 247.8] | 29.3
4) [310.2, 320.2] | 31.1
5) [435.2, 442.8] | 25.6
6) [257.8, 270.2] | 31.7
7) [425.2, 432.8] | 23.6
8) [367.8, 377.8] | 26.7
